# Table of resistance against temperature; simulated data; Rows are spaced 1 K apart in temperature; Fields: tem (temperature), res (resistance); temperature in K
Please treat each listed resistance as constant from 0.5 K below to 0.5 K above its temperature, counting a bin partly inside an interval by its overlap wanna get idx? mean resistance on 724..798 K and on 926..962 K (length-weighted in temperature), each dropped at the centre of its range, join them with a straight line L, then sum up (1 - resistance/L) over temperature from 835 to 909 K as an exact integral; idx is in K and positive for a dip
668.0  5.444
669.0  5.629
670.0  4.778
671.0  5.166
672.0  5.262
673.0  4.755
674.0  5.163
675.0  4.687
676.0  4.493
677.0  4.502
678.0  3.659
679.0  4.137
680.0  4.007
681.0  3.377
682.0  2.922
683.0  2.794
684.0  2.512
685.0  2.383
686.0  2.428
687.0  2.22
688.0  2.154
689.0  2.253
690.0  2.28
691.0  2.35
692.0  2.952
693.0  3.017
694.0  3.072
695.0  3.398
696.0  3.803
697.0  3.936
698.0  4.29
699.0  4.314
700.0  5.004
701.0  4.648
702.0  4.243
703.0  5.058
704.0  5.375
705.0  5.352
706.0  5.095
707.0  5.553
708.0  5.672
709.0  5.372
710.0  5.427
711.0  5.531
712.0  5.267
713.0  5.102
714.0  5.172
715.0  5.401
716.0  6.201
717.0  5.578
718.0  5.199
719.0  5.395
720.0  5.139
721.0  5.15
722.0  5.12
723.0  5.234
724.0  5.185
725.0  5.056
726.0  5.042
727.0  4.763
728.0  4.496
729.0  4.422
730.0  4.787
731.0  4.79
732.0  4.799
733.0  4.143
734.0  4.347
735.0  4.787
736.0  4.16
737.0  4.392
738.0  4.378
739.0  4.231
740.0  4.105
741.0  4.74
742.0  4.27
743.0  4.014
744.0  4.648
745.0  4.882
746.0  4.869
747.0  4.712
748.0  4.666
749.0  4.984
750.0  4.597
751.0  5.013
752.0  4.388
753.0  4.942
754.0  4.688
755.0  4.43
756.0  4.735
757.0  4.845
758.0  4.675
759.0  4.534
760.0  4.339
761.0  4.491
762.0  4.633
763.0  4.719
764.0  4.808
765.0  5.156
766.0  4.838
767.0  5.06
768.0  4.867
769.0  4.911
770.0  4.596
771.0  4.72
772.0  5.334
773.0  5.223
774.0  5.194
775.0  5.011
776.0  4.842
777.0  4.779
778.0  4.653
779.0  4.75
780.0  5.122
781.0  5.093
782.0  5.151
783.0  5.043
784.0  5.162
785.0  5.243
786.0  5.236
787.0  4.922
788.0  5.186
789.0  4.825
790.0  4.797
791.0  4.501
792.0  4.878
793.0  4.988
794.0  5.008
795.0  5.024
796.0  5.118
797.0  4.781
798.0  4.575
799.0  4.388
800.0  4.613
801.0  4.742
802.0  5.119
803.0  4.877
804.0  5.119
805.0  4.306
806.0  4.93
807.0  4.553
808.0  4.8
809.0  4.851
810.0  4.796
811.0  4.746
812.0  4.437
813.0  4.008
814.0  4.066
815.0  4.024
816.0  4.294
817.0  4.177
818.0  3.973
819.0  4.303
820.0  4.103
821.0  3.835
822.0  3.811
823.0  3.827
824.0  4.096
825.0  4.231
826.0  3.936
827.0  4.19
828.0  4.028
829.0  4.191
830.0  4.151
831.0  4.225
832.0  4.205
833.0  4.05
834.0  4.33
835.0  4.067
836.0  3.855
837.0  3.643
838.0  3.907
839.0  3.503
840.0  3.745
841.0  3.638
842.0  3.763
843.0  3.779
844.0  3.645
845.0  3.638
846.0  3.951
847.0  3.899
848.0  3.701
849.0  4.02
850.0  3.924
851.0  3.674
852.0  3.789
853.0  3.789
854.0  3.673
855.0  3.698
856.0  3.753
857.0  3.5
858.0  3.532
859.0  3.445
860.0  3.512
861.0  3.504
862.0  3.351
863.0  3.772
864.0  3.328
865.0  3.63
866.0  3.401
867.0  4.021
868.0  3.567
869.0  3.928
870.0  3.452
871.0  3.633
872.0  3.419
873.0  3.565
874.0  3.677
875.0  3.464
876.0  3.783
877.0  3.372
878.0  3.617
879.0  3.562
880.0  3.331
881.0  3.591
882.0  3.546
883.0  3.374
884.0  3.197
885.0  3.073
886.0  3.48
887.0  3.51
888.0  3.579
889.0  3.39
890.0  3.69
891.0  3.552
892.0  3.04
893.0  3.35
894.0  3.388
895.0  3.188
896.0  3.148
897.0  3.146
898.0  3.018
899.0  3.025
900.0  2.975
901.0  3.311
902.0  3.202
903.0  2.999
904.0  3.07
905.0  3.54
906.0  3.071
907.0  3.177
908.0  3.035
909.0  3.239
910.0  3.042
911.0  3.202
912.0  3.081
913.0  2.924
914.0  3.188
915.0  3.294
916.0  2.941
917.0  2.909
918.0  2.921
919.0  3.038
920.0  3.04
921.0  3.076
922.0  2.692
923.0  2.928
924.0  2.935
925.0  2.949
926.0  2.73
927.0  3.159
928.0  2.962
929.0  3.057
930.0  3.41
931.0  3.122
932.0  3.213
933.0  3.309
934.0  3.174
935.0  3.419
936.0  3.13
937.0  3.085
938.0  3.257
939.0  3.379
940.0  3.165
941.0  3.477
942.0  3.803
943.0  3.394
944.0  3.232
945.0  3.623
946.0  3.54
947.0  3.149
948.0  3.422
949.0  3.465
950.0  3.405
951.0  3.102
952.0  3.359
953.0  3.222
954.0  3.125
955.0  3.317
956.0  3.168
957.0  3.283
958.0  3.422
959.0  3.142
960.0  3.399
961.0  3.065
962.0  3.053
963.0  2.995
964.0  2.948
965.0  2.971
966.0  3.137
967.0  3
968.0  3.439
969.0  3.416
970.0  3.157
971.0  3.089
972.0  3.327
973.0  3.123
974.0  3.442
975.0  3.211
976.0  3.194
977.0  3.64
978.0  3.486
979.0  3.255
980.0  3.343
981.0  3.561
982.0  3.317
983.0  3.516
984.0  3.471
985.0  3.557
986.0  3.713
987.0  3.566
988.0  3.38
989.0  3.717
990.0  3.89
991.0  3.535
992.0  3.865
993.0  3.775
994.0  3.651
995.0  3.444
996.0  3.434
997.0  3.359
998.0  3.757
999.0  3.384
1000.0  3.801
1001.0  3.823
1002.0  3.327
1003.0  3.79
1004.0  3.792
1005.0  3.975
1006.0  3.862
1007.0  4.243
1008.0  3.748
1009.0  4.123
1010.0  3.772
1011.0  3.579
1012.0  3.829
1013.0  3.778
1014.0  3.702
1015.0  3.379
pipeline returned 6.8 K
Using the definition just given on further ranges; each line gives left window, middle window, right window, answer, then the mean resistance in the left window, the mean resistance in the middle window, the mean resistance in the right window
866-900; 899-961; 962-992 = 3.91 K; 3.44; 3.18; 3.36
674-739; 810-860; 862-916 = -3.92 K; 4.35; 3.94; 3.36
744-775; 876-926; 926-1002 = 7.84 K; 4.8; 3.2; 3.35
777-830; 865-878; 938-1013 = 1.69 K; 4.6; 3.61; 3.45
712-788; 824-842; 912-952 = 0.43 K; 4.85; 3.99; 3.18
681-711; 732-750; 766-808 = -0.61 K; 3.81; 4.5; 4.91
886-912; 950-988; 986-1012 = 2.97 K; 3.24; 3.29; 3.71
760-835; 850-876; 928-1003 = 3.31 K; 4.64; 3.61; 3.36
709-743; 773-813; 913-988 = -4.25 K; 4.9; 4.87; 3.24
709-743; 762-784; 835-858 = -2.45 K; 4.9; 4.94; 3.75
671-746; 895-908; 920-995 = 1.48 K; 4.38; 3.14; 3.3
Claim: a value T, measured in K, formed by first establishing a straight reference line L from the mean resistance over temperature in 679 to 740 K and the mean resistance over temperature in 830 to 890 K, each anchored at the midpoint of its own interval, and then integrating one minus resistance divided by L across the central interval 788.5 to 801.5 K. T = -2.7 K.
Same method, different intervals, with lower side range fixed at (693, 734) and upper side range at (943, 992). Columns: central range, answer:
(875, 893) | 1.9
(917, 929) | 2.2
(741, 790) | -2.8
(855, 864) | 1.0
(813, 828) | 0.6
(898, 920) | 3.5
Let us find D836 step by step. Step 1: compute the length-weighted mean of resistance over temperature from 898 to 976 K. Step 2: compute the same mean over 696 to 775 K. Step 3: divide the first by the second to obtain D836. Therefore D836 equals 0.7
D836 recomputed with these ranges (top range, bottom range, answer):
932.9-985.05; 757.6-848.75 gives 0.73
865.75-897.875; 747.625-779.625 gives 0.72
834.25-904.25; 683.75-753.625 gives 0.79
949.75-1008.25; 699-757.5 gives 0.70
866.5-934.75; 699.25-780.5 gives 0.67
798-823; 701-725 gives 0.84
